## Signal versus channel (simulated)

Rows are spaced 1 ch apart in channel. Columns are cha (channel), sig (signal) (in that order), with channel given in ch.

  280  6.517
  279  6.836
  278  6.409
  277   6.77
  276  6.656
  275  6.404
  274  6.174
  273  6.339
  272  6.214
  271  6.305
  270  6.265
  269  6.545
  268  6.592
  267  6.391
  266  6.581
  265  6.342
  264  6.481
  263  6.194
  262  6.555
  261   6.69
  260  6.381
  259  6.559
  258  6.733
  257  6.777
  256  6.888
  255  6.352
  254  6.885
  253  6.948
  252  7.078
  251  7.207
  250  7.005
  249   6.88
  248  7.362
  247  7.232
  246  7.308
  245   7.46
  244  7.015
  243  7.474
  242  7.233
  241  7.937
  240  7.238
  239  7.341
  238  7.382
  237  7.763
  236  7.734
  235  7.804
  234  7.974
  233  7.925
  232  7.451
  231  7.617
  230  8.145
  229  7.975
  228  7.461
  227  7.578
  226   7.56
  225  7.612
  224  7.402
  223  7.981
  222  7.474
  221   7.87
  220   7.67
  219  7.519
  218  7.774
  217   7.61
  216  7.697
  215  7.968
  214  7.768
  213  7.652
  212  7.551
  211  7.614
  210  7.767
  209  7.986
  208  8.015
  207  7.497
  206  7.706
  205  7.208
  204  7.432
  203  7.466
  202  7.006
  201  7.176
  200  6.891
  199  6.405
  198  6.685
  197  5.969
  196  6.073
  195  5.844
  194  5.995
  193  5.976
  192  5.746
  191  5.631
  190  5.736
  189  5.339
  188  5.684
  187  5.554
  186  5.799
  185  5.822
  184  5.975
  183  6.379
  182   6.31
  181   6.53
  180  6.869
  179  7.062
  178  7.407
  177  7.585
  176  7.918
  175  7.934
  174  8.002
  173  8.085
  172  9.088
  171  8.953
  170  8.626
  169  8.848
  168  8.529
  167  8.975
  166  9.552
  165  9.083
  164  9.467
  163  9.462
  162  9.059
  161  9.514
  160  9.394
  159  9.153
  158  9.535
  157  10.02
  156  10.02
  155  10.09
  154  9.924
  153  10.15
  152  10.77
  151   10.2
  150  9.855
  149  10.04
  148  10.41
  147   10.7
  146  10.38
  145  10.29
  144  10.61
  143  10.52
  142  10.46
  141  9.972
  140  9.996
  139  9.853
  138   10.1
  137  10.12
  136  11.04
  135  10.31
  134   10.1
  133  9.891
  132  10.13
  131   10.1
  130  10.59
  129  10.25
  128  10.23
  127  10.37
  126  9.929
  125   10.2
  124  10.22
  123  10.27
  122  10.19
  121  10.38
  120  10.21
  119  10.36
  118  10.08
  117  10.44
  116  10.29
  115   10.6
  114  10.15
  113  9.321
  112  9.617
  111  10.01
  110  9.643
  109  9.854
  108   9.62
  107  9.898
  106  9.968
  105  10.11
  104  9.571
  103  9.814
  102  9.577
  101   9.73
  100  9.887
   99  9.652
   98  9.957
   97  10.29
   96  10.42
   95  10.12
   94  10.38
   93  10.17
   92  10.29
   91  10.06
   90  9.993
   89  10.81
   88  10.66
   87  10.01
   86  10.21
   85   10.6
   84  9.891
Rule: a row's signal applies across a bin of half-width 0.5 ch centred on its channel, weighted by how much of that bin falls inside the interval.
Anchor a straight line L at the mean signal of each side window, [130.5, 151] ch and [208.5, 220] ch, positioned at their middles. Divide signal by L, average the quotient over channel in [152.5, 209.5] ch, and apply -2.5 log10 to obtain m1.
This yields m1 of 0.164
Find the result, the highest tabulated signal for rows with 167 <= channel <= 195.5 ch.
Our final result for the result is 9.088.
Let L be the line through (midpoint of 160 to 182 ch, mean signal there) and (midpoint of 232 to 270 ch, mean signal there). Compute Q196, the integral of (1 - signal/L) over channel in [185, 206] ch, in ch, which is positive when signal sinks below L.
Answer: 4.36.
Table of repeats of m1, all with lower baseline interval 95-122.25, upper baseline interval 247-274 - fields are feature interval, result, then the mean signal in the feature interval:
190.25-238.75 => 0.04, 7.33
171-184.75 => 0.15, 7.35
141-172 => -0.09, 9.75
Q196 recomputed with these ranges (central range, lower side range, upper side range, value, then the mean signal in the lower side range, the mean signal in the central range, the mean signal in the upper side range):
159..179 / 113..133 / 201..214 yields 0.3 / 10.2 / 8.68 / 7.57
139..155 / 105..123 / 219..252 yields -1.5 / 10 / 10.3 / 7.53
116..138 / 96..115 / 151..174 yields -1.3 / 9.85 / 10.3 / 9.37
